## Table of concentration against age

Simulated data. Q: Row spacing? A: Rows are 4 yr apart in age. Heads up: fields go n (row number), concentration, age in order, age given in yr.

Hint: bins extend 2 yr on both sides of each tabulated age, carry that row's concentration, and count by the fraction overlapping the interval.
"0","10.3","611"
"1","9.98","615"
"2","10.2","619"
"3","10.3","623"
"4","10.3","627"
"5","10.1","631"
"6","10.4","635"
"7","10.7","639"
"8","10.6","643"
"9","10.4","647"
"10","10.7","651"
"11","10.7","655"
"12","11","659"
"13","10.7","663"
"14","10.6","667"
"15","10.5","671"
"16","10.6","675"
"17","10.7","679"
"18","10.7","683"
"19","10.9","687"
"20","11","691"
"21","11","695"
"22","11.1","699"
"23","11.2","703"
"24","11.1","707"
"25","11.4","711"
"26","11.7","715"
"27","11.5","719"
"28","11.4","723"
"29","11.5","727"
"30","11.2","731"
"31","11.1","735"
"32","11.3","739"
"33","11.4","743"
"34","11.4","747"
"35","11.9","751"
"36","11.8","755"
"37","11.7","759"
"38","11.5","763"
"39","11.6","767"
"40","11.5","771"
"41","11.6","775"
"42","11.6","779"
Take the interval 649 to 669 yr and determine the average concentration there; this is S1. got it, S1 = 10.7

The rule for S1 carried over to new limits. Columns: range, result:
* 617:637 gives 10.3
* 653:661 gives 10.8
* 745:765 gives 11.7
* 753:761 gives 11.8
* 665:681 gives 10.6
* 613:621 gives 10.1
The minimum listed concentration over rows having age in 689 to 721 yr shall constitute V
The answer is 11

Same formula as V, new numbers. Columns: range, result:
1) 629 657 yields 10.1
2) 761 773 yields 11.5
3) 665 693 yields 10.5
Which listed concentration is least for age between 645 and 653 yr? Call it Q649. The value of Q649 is 10.4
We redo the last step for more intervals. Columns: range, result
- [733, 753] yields 11.1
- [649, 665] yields 10.7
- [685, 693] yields 10.9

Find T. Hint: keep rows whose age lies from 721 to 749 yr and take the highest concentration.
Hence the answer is 11.5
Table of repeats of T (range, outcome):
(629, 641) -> 10.7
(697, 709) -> 11.2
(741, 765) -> 11.9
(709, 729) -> 11.7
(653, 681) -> 11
